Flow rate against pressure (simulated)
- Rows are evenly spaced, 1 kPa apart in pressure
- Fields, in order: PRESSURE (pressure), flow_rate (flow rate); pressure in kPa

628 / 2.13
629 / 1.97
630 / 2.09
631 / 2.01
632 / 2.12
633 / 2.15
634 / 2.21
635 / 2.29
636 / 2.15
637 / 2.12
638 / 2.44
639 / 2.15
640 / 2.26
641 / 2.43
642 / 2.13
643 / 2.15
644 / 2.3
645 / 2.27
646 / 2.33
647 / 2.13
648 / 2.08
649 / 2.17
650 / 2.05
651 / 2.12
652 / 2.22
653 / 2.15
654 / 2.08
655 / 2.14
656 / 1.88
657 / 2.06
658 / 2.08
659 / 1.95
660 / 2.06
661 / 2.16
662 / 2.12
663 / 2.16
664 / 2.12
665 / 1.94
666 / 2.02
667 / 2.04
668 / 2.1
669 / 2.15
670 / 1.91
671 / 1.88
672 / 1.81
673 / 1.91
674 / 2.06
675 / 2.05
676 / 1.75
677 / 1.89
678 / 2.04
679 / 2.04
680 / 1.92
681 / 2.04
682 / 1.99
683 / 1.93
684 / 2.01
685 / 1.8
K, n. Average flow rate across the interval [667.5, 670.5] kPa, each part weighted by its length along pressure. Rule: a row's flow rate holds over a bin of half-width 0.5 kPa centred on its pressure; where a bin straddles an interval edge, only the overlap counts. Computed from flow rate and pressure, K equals 2.05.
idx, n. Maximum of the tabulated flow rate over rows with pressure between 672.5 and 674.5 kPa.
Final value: 2.06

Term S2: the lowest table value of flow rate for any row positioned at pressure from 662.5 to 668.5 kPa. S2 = 1.94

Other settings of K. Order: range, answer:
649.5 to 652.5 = 2.13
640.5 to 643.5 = 2.24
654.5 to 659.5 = 2.02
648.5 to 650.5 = 2.11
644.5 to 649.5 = 2.2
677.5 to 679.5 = 2.04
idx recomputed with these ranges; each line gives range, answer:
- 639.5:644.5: 2.43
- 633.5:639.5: 2.44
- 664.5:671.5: 2.15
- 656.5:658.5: 2.08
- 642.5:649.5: 2.33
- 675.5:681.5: 2.04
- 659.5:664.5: 2.16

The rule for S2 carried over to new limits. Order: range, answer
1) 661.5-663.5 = 2.12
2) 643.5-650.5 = 2.05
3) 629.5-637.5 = 2.01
